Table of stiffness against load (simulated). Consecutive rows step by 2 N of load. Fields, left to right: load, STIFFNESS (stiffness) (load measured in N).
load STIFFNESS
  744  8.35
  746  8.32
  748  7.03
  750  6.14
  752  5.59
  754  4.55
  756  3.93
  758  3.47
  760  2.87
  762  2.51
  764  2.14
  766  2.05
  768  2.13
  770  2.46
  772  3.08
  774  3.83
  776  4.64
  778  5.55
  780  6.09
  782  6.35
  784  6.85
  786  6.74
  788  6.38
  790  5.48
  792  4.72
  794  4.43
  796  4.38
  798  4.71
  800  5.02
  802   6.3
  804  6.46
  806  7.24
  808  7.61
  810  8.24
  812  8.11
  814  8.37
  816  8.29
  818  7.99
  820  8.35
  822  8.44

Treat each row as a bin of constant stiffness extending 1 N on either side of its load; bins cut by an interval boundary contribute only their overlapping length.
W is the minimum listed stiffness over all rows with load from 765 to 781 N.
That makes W 2.05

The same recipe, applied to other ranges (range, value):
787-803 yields 4.38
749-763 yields 2.51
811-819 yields 7.99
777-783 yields 5.55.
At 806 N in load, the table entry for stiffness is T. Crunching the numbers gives 7.24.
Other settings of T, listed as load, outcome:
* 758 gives 3.47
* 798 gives 4.71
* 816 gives 8.29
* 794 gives 4.43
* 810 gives 8.24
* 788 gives 6.38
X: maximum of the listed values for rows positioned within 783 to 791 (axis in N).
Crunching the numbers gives 6.85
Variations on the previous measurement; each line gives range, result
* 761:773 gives 3.08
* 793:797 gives 4.43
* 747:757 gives 7.03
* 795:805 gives 6.46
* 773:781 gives 6.09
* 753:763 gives 4.55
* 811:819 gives 8.37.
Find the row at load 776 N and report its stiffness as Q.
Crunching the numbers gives 4.64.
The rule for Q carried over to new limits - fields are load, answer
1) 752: 5.59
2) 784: 6.85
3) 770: 2.46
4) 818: 7.99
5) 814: 8.37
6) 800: 5.02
